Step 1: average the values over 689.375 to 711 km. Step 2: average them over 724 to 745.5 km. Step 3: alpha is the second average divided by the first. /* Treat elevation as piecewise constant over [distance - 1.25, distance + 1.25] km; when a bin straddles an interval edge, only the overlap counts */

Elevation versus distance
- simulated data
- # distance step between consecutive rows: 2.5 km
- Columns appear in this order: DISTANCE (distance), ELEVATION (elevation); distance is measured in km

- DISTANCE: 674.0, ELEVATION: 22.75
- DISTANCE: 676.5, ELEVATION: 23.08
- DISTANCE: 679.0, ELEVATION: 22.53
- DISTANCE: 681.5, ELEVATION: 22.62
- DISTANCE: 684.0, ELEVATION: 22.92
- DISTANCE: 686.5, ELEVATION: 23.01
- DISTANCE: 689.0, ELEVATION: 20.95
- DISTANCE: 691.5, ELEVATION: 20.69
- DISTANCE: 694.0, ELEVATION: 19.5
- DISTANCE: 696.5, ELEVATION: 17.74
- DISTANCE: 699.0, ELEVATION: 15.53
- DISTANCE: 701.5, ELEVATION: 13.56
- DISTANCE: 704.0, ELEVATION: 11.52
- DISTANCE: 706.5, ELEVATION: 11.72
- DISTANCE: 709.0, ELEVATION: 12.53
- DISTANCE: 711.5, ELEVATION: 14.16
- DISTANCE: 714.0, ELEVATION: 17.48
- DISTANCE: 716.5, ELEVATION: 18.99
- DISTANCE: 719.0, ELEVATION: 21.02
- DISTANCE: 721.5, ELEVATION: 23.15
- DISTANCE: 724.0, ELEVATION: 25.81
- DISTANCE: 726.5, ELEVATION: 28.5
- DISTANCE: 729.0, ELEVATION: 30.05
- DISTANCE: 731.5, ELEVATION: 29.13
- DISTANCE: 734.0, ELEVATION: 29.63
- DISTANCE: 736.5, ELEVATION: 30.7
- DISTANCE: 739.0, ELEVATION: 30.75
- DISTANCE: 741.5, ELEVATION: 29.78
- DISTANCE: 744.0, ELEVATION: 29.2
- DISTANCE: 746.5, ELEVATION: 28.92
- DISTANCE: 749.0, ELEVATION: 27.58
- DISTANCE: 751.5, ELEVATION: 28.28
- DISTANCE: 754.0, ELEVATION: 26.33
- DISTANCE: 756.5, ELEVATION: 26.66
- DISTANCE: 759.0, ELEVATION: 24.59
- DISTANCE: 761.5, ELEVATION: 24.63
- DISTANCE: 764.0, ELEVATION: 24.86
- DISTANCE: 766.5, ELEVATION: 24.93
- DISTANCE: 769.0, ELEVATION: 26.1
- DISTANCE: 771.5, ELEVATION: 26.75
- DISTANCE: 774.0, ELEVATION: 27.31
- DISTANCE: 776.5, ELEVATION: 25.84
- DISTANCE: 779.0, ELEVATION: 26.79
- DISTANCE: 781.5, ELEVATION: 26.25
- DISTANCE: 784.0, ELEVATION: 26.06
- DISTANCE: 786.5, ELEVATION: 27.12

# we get 1.9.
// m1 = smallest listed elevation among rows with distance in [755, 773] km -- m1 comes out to 24.59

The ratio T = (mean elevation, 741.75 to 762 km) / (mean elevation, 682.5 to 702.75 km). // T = 1.4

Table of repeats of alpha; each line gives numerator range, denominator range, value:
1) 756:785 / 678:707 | 1.39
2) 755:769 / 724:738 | 0.86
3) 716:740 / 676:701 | 1.31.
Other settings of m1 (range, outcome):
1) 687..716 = 11.52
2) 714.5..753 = 18.99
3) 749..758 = 26.33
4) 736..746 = 29.2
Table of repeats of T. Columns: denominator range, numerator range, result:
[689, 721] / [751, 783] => 1.57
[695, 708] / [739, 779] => 1.91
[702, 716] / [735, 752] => 2.13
